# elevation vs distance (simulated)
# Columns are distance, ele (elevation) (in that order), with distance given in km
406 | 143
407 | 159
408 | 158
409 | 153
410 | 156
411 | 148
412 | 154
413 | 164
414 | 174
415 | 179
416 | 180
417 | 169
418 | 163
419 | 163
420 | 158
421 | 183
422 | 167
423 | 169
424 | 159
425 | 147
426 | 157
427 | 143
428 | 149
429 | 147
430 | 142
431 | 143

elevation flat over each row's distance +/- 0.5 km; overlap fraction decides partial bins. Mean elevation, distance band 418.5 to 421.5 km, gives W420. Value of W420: 168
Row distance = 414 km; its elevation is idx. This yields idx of 174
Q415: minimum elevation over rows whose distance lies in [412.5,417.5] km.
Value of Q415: 164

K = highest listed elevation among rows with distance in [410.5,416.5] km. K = 180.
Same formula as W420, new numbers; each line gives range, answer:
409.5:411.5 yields 152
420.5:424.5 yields 170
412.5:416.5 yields 174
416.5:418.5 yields 166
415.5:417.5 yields 174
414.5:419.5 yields 171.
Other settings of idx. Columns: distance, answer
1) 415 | 179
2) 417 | 169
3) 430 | 142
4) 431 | 143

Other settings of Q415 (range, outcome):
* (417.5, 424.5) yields 158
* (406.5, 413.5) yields 148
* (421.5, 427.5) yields 143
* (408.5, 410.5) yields 153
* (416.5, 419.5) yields 163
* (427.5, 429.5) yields 147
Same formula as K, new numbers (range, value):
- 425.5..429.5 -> 157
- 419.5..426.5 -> 183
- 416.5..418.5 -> 169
